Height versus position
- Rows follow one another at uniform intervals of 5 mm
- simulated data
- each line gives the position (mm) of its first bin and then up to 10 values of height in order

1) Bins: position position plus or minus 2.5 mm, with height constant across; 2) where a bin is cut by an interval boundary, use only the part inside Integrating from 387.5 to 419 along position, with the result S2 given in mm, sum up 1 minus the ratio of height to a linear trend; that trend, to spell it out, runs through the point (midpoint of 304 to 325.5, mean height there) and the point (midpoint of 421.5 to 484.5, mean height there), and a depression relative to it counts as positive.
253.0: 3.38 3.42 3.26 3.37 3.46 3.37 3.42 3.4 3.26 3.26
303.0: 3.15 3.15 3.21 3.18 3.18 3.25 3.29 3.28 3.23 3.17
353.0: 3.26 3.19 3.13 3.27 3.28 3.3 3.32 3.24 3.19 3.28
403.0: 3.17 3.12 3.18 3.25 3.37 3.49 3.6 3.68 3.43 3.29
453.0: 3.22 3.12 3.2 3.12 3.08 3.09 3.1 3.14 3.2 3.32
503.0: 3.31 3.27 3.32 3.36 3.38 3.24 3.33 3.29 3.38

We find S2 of 0.5 mm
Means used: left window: 3.18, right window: 3.29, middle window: 3.2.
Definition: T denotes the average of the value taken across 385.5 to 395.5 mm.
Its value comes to 3.22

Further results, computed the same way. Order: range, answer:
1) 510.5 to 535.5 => 3.33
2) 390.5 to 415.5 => 3.19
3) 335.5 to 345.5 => 3.25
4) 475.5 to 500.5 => 3.17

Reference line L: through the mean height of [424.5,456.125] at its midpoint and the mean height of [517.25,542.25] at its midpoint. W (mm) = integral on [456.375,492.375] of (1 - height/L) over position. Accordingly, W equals 2.9 mm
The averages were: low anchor 3.44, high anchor 3.32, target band 3.13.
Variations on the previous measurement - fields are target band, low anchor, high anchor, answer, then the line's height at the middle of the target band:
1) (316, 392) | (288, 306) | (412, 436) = 1.7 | 3.31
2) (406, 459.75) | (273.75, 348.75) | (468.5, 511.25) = -2.3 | 3.21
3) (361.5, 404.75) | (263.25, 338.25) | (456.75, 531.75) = 0.1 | 3.26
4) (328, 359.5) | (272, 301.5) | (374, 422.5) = 0.5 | 3.29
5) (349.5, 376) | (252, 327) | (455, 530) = 0.3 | 3.27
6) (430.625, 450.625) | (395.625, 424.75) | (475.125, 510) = -1.7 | 3.22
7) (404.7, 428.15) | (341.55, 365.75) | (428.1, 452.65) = 1.0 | 3.4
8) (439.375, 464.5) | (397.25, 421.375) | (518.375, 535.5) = -0.2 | 3.24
